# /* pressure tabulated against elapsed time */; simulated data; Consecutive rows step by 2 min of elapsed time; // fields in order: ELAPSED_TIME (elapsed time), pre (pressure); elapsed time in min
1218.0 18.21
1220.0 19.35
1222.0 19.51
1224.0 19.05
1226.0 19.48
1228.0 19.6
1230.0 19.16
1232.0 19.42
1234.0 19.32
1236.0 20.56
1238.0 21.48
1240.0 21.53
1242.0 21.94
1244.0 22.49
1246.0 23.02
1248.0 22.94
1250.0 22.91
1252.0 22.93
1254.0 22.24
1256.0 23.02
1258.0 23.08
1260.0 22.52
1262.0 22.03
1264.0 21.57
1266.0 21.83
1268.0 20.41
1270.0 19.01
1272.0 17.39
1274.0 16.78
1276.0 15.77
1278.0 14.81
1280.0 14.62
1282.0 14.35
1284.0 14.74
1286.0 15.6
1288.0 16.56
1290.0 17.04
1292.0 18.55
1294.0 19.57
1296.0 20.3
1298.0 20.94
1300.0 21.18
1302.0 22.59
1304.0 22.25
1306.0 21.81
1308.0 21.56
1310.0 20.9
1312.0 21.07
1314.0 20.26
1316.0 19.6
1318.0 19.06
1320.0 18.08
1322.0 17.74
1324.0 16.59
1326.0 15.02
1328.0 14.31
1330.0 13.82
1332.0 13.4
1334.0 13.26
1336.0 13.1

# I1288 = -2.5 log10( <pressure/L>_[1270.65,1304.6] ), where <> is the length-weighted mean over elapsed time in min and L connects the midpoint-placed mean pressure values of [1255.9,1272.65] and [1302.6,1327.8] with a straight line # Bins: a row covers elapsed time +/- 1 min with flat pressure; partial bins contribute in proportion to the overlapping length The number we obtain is 0.14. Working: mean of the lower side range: 21.2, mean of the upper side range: 19.4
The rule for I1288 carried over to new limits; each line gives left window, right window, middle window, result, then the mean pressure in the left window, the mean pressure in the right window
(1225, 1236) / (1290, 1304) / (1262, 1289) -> 0.16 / 19.5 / 20.4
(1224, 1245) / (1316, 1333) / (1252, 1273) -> -0.12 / 20.4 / 16.2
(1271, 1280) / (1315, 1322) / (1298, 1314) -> -0.20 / 16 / 18.7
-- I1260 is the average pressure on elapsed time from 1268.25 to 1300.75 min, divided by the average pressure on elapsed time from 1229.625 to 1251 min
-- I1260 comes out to 0.81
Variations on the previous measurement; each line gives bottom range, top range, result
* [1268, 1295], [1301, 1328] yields 1.17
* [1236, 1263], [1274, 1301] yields 0.77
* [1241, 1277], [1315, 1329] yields 0.81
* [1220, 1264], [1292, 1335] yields 0.88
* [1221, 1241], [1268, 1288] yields 0.81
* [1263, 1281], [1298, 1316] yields 1.18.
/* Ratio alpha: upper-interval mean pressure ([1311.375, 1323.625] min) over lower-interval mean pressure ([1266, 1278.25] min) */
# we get 1.07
